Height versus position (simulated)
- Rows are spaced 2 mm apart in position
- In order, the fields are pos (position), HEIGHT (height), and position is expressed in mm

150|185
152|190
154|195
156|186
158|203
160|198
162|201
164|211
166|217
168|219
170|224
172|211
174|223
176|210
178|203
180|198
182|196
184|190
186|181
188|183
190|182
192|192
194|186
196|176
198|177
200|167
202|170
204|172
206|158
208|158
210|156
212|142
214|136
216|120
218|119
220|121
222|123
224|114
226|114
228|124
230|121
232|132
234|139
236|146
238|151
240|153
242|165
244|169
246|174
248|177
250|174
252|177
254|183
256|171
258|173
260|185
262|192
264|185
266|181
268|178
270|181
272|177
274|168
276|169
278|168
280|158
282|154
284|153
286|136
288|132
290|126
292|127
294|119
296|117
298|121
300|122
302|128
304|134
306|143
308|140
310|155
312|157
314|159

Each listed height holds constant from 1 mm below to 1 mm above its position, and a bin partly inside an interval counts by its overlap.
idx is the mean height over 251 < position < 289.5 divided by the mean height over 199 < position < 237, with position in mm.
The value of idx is 1.22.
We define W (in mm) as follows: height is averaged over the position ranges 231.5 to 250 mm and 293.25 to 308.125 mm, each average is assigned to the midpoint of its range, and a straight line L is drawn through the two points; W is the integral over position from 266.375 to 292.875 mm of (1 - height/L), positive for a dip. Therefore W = -3.5 mm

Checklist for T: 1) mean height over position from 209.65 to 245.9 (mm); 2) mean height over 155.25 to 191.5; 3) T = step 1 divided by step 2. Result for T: 0.7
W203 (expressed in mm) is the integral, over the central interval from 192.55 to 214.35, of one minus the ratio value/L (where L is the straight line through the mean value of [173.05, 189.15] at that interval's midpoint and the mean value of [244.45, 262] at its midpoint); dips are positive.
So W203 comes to 3.0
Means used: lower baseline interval 198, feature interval 165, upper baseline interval 177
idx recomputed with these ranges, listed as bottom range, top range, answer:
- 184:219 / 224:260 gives 0.95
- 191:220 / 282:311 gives 0.84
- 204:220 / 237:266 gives 1.22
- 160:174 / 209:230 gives 0.59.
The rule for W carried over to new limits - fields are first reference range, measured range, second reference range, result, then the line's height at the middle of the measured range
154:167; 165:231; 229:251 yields 4.42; 180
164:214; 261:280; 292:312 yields -3.78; 147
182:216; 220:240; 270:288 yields 4.31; 166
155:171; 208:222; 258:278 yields 4.33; 193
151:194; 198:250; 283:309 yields 7.52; 171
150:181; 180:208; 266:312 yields 1.86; 192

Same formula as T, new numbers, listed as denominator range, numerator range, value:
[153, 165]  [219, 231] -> 0.60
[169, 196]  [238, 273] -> 0.89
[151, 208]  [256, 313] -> 0.79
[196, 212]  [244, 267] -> 1.09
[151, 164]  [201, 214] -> 0.80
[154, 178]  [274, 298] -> 0.68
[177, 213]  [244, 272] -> 1.01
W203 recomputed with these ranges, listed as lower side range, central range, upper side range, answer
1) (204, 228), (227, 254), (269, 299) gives -3.1 mm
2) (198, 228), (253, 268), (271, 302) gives -4.1 mm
